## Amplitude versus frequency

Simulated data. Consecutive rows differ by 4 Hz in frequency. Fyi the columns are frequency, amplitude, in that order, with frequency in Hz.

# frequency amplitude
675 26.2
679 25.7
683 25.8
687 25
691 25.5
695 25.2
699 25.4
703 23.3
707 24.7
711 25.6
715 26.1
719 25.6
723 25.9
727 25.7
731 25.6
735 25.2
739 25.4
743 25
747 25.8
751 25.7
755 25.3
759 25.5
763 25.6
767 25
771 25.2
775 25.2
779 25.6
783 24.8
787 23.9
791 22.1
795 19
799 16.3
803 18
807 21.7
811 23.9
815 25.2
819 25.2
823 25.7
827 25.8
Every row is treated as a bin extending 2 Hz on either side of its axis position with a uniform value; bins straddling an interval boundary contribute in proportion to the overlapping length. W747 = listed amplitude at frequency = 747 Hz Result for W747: 25.8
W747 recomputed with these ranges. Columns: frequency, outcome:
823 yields 25.7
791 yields 22.1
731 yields 25.6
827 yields 25.8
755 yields 25.3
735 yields 25.2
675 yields 26.2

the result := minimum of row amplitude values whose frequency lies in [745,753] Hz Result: 25.7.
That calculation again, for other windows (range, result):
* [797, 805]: 16.3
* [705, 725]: 24.7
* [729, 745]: 25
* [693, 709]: 23.3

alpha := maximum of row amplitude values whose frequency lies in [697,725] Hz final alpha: 26.1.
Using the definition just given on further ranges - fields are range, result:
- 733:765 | 25.8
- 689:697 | 25.5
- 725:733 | 25.7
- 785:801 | 23.9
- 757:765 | 25.6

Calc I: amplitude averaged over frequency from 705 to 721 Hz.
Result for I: 25.5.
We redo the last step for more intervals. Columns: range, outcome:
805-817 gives 23.6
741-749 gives 25.4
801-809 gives 19.9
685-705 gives 24.9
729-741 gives 25.4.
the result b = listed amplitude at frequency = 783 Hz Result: 24.8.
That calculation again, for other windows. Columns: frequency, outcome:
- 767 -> 25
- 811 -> 23.9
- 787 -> 23.9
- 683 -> 25.8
